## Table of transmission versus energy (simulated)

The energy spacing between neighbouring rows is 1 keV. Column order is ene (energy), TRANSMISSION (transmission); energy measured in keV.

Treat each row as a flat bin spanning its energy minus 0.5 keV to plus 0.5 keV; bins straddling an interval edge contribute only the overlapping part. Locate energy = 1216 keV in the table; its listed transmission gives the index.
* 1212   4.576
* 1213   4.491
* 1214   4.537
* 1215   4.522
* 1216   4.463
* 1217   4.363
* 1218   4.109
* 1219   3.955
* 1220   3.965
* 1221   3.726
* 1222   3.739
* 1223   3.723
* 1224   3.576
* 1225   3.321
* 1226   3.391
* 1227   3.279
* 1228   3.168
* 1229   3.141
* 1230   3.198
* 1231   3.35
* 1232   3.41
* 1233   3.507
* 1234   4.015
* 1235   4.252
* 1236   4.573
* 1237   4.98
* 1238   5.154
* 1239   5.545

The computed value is 4.463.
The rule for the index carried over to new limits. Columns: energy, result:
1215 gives 4.522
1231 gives 3.35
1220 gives 3.965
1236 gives 4.573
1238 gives 5.154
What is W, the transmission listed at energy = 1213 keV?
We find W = 4.491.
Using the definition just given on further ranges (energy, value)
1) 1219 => 3.955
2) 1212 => 4.576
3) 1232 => 3.41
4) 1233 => 3.507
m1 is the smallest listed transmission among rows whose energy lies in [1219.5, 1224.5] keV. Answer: 3.576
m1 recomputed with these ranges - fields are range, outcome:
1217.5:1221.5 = 3.726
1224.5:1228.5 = 3.168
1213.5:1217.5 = 4.363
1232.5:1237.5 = 3.507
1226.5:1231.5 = 3.141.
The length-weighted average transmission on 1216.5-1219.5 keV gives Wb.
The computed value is 4.14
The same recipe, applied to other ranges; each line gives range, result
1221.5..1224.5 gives 3.68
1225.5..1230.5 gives 3.24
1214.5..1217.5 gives 4.45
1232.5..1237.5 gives 4.27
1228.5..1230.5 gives 3.17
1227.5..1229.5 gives 3.15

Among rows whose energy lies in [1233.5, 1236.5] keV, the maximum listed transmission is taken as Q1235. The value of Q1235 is 4.573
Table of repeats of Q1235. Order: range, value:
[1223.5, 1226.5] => 3.576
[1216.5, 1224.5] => 4.363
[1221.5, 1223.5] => 3.739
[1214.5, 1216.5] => 4.522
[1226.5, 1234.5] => 4.015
